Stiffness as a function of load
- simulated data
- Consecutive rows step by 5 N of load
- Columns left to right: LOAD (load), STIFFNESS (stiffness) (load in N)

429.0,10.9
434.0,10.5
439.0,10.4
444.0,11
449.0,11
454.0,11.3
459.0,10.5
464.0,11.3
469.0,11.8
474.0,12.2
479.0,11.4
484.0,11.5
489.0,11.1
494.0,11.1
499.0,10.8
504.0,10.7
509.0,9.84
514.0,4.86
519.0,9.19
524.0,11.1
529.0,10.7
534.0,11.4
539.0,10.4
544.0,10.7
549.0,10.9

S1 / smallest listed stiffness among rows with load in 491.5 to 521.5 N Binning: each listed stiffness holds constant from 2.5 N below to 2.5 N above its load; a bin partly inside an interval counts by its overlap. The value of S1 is 4.86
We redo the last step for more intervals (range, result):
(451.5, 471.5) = 10.5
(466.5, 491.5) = 11.1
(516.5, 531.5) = 9.19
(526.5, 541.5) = 10.4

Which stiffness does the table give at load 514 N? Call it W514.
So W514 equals 4.86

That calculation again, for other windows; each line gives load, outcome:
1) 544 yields 10.7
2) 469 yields 11.8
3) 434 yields 10.5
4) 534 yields 11.4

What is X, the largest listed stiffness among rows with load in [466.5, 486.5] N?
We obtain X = 12.2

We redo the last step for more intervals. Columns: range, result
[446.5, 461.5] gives 11.3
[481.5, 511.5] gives 11.5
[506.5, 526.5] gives 11.1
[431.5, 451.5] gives 11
